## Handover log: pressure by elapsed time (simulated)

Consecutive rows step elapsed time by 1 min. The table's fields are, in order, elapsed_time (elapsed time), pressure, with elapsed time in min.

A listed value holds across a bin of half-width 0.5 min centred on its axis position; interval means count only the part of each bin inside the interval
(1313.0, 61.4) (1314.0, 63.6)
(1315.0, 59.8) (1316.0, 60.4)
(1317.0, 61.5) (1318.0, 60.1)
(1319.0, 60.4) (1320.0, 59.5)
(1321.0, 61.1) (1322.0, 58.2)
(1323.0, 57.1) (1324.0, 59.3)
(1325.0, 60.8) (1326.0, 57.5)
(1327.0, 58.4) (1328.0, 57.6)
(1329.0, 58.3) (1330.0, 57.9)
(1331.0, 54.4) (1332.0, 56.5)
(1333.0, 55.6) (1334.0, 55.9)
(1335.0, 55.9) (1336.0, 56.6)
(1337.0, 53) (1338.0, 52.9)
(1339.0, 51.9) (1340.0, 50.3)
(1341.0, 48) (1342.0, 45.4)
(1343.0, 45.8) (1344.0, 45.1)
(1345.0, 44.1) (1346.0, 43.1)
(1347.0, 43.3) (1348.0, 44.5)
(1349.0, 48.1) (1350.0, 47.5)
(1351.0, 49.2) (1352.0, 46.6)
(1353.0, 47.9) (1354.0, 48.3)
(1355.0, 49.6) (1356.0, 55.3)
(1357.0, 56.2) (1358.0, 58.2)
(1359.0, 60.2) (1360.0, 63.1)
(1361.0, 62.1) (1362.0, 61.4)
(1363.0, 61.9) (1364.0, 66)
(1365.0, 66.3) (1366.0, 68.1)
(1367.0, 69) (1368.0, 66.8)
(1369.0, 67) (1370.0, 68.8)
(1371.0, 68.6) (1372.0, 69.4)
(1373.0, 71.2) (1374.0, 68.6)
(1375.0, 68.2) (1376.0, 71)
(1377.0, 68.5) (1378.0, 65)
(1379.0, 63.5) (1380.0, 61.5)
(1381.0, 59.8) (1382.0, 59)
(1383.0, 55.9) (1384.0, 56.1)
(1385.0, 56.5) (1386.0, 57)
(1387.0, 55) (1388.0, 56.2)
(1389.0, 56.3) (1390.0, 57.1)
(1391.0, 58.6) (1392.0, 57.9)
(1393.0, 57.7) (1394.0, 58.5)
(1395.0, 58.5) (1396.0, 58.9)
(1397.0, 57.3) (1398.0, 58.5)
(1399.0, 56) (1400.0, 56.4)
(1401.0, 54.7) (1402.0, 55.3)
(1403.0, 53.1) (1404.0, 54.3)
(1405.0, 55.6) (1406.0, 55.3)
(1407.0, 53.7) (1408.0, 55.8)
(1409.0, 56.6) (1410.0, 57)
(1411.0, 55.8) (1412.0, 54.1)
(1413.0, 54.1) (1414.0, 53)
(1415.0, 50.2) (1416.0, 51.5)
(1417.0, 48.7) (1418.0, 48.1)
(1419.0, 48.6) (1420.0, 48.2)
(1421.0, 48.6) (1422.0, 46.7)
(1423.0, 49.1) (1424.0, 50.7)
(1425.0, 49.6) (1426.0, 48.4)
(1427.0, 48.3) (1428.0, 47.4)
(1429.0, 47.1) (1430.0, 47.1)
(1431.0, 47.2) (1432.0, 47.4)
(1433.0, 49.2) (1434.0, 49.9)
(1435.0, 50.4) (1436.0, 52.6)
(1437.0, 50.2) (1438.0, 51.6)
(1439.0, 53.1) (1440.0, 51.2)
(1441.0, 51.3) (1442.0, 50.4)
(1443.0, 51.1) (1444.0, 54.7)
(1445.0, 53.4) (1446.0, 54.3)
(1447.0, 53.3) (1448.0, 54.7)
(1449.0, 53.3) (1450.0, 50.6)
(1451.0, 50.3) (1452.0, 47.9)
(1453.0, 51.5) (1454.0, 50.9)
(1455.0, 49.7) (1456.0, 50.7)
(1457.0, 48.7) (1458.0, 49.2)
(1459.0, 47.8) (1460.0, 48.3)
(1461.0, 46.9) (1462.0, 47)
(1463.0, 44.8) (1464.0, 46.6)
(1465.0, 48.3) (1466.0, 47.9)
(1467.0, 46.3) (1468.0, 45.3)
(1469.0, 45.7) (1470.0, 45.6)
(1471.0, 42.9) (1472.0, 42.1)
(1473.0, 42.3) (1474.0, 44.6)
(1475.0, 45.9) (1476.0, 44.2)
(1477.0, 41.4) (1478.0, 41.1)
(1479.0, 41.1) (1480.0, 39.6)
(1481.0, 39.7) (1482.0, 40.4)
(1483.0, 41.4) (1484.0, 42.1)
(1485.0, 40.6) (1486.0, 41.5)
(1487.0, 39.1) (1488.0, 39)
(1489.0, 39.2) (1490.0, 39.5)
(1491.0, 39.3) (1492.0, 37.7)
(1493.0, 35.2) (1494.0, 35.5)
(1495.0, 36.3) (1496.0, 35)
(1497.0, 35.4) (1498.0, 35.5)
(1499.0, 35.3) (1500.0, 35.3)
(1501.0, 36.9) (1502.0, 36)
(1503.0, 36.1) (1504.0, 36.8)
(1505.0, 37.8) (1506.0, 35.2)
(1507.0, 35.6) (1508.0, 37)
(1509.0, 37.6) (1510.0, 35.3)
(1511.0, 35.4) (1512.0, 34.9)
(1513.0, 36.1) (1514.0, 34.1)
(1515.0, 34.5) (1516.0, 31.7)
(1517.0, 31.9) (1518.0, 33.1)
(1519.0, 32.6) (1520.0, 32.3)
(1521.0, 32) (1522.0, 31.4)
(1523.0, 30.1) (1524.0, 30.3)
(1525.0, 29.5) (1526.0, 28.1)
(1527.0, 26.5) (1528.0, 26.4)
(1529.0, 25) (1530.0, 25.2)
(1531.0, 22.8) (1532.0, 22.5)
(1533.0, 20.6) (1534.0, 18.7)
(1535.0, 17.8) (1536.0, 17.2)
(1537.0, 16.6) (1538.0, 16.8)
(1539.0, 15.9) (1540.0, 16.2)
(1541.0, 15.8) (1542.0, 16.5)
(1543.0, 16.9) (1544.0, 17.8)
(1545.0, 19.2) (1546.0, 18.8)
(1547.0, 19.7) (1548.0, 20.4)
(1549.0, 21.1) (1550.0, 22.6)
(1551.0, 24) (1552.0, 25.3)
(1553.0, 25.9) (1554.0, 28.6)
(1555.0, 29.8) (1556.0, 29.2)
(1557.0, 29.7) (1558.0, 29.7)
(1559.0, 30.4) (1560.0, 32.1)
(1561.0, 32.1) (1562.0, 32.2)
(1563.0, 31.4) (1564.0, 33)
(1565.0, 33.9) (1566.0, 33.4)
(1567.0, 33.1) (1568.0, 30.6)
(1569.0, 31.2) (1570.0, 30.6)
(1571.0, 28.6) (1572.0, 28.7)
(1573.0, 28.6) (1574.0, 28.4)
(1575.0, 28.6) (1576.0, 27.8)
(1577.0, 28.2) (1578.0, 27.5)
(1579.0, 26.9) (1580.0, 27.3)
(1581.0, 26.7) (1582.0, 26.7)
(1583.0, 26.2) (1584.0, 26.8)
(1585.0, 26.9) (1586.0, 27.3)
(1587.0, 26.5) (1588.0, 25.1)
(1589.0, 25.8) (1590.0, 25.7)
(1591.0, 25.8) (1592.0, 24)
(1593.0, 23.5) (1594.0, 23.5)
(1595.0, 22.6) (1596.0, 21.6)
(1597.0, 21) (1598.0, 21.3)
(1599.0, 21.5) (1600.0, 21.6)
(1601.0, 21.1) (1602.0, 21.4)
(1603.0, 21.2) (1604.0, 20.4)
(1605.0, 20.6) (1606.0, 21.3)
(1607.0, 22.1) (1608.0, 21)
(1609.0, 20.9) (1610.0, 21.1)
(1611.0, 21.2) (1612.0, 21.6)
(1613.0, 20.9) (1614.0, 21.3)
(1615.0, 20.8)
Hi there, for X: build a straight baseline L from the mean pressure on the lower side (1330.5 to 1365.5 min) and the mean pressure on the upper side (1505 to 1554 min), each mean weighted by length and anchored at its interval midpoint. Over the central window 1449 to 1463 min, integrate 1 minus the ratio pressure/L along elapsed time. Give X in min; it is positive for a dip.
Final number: -4.6 min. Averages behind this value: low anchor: 52.9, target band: 49.2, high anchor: 26.2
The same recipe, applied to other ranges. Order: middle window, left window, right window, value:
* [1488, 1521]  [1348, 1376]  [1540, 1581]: 0.6 min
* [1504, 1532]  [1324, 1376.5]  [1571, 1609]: 2.1 min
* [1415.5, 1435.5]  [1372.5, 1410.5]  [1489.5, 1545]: 0.9 min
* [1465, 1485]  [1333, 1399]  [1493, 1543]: -3.1 min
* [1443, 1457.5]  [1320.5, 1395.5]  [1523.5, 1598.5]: -3.0 min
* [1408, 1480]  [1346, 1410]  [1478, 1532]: -4.6 min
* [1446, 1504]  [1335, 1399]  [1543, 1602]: -2.9 min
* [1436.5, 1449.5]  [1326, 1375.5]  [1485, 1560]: -3.3 min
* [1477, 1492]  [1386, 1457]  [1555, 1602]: 0.8 min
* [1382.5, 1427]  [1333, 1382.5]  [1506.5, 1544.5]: -4.8 min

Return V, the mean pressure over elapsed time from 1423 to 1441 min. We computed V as 49.5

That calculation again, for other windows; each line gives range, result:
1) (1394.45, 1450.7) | 52.2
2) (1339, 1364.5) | 51.7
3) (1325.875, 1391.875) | 57.3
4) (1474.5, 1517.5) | 37.7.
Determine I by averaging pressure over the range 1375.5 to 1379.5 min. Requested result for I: 67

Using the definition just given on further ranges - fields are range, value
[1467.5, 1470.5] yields 45.5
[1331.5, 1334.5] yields 56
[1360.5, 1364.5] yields 62.9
